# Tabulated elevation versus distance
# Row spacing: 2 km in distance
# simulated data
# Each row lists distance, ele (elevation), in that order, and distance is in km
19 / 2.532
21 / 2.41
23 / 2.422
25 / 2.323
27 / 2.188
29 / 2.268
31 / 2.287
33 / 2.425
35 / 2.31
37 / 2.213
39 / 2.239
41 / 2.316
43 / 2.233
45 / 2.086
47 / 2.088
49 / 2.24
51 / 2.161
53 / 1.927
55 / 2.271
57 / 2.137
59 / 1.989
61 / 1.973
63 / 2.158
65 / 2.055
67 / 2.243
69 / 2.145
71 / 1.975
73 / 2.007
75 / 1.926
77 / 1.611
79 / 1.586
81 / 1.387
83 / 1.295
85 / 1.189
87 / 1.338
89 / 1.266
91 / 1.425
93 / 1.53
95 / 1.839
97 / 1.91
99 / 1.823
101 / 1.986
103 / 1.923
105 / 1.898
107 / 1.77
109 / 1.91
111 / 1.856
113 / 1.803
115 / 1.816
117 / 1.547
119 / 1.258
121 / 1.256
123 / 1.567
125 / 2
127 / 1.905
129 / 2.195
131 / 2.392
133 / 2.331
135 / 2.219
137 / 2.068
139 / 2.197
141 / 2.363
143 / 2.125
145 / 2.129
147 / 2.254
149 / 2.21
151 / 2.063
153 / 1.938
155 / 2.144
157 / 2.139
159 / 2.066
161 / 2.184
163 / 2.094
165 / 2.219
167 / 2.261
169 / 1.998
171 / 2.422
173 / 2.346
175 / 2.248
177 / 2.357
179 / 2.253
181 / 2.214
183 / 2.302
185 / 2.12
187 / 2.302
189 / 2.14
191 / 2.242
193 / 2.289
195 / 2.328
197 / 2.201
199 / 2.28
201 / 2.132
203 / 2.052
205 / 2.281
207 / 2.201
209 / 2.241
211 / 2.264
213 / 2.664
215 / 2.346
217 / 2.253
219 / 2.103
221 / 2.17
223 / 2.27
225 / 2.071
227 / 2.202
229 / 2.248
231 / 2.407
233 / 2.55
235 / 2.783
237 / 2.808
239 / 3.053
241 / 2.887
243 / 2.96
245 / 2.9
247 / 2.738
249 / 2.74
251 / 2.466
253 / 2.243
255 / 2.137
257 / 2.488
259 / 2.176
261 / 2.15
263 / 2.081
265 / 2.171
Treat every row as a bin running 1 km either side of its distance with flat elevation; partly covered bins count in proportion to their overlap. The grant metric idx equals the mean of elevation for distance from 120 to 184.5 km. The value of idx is 2.14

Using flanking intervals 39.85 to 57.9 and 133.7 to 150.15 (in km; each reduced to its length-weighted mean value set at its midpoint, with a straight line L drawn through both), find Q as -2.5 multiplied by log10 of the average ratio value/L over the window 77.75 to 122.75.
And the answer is 0.32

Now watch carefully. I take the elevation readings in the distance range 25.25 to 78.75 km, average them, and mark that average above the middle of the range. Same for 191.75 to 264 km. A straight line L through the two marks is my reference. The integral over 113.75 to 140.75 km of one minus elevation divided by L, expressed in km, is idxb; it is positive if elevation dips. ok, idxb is 3.9 km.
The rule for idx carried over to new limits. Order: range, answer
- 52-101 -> 1.8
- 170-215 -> 2.27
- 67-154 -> 1.85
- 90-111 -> 1.8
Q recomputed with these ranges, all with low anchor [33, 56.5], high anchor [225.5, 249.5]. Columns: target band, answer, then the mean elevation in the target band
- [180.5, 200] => 0.14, 2.24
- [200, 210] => 0.19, 2.18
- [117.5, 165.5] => 0.19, 2.05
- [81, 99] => 0.48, 1.49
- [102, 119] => 0.30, 1.78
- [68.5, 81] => 0.24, 1.83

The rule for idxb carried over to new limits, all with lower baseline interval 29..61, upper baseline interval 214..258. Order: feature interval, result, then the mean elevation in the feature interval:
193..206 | 1.2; 2.22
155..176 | 1.6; 2.2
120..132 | 2.2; 1.89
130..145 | 0.7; 2.23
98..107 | 1.5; 1.89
